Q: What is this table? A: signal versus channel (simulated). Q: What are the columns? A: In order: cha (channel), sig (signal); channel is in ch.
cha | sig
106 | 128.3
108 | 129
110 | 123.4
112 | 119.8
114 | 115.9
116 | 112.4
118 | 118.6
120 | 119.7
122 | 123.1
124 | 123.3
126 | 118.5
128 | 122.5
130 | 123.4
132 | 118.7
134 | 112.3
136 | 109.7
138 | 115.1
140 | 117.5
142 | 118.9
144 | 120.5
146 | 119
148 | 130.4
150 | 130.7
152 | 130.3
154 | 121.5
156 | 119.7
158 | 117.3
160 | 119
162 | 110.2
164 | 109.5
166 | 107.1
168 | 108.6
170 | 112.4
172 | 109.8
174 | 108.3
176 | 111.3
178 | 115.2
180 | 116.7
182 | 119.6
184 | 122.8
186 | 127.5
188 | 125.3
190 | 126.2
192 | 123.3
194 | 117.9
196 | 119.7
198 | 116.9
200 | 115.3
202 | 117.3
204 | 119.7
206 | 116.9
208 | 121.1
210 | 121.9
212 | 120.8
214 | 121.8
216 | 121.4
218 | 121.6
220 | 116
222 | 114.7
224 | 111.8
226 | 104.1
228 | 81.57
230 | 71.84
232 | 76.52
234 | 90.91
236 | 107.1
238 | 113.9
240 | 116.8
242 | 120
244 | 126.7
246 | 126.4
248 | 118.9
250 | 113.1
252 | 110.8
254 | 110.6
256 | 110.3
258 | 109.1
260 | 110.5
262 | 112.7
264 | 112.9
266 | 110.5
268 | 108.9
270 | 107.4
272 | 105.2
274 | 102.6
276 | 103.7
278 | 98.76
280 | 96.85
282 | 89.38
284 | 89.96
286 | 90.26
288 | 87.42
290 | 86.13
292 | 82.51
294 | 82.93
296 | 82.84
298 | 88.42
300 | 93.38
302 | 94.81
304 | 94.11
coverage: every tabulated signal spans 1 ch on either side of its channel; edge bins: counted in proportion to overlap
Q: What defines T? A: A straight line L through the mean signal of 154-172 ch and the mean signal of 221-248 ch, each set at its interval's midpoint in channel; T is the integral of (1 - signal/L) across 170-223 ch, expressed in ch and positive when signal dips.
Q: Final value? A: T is -4.4 ch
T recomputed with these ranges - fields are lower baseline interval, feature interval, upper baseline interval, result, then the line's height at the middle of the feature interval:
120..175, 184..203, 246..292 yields -1.46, 112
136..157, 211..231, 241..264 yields 1.48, 117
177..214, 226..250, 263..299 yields 0.65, 108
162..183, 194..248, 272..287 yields -3.80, 105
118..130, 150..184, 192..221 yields 1.36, 120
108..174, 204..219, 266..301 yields -2.02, 106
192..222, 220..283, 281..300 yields -3.03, 102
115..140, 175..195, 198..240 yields -1.38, 113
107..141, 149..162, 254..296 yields -0.80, 115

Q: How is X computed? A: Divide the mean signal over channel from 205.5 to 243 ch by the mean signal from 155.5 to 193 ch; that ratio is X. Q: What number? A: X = 0.94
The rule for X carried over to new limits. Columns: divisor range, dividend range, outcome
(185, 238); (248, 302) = 0.89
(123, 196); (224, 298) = 0.86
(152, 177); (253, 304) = 0.87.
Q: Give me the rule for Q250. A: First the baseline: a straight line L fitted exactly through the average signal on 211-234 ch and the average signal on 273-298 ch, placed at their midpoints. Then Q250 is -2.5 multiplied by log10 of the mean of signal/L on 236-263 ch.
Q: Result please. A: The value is -0.16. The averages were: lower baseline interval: 105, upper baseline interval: 91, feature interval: 115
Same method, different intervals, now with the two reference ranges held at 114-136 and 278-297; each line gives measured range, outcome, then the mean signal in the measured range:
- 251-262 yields -0.176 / 110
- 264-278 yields -0.165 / 106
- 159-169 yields 0.005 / 111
